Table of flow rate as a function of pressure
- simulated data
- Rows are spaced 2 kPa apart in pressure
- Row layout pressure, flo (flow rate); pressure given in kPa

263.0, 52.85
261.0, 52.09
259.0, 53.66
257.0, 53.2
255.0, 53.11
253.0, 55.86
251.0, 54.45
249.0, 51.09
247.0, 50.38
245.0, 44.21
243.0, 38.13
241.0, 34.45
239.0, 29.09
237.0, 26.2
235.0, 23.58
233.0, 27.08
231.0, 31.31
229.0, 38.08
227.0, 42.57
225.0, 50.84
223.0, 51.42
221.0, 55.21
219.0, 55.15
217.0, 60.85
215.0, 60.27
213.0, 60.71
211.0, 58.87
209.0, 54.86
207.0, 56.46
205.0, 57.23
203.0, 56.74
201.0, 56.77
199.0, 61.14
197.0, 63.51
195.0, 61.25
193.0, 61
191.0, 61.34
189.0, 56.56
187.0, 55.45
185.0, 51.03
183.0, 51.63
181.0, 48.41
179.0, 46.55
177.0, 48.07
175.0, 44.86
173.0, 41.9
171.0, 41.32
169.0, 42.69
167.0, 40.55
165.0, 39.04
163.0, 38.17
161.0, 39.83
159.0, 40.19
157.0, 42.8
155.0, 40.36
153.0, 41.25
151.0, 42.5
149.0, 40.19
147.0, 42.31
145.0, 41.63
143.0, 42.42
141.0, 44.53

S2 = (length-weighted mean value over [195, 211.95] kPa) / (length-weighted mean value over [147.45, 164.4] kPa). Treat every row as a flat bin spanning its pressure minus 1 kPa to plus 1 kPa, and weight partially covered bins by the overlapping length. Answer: 1.44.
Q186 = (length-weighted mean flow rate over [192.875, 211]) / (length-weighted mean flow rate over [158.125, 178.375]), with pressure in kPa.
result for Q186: 1.40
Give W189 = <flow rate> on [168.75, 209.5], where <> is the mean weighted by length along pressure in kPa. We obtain 53.5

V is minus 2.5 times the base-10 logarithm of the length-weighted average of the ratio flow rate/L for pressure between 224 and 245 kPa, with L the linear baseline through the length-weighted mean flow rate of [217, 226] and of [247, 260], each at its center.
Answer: 0.48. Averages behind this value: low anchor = 54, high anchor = 53.3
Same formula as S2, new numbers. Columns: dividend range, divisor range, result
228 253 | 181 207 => 0.66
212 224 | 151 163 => 1.40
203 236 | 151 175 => 1.20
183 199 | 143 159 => 1.40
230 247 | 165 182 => 0.75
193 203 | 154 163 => 1.49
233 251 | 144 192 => 0.84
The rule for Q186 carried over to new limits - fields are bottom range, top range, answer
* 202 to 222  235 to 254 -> 0.72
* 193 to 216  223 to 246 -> 0.61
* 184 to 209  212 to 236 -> 0.80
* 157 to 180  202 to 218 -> 1.38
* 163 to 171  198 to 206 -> 1.43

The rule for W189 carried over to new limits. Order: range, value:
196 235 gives 51.8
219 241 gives 38.2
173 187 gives 48.5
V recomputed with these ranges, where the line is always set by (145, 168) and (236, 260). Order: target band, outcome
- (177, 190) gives -0.216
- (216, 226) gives -0.238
